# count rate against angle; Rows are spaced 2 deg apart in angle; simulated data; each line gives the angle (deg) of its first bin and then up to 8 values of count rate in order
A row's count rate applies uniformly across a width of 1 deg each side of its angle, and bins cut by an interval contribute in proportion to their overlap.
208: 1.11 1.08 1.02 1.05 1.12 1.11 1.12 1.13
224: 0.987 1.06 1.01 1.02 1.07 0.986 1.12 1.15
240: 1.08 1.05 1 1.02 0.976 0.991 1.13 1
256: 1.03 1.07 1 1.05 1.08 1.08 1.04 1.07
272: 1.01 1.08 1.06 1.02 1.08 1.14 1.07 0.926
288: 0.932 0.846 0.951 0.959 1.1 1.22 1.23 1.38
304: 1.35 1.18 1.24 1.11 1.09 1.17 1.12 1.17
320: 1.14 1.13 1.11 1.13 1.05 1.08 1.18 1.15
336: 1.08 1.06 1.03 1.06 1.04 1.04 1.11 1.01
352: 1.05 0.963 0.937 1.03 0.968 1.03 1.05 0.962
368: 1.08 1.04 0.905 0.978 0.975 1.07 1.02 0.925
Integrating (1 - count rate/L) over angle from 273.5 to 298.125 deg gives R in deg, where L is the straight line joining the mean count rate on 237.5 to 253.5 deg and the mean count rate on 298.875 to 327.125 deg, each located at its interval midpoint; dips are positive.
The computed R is 2.3 deg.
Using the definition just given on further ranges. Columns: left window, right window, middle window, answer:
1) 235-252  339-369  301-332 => -3.89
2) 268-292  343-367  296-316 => -3.73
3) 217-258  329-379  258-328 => -3.41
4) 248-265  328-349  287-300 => 0.49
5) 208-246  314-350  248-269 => 0.61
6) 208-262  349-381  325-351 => -1.63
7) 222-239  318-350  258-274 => 0.26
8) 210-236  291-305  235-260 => 1.06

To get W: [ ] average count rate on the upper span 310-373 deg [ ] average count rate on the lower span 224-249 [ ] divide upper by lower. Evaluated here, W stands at 1.0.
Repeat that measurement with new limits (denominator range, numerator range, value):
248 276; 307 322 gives 1.10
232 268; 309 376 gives 1.01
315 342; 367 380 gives 0.91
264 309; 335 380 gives 0.94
